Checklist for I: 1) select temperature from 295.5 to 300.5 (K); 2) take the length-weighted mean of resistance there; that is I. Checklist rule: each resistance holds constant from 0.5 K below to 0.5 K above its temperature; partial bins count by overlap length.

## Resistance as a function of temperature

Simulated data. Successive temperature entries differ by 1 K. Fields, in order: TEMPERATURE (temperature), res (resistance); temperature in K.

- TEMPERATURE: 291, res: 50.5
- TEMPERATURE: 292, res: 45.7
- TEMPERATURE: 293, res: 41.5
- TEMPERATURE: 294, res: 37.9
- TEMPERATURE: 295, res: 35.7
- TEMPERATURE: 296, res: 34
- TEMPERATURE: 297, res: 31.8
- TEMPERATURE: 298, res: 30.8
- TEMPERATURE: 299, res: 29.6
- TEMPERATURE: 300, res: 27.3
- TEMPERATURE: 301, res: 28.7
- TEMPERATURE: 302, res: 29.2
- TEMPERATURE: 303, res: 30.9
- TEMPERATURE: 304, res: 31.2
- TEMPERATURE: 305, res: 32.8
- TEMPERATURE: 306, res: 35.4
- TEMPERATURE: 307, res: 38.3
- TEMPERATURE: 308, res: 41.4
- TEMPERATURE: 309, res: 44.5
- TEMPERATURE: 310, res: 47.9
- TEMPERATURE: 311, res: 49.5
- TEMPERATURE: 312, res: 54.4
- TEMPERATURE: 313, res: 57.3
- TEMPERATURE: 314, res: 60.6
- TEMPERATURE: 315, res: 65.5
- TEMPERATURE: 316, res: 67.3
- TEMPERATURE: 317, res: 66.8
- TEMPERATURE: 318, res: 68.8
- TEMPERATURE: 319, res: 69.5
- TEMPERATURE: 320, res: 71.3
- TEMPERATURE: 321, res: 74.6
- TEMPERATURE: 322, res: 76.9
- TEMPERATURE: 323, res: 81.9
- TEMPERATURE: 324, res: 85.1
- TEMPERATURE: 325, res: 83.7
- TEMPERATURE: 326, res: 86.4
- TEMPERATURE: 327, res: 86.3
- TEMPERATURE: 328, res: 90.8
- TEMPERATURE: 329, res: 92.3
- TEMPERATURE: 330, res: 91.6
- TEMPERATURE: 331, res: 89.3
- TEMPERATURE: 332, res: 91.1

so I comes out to 30.7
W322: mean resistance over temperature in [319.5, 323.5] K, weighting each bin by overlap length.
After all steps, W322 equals 76.2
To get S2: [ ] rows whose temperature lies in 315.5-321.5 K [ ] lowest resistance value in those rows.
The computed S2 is 66.8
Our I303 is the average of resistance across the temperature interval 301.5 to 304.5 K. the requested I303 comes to 30.4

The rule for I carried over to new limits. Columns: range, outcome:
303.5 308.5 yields 35.8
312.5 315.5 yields 61.1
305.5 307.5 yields 36.8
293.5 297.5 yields 34.9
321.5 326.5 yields 82.8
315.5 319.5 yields 68.1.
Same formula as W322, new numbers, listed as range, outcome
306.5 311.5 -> 44.3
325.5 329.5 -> 88.9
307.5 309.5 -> 43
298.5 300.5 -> 28.5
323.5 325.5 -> 84.4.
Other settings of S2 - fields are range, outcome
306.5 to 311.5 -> 38.3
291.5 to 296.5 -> 34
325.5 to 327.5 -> 86.3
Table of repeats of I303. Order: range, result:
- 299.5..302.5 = 28.4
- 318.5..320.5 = 70.4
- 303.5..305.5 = 32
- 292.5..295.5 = 38.4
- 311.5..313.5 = 55.8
